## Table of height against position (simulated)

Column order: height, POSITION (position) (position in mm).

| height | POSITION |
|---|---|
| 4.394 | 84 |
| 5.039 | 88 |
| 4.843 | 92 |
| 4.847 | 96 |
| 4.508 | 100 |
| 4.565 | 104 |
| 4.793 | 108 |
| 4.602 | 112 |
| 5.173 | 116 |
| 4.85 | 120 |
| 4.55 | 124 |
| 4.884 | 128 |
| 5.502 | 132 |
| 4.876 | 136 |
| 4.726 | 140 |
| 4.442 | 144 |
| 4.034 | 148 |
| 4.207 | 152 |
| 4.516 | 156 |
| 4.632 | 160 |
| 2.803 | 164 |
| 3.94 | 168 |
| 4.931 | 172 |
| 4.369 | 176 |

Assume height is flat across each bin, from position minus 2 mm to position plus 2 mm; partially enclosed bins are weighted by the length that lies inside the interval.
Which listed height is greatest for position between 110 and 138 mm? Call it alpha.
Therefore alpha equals 5.502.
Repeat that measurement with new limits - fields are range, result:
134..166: 4.876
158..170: 4.632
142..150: 4.442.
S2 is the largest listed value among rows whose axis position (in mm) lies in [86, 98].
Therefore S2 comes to 5.039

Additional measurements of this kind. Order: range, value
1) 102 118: 5.173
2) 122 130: 4.884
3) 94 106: 4.847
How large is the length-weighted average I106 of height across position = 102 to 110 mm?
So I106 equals 4.68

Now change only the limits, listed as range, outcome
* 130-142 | 5.03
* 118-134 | 4.95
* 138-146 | 4.58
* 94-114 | 4.66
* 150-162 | 4.45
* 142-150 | 4.24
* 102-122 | 4.8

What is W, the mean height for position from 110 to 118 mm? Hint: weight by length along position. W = 4.89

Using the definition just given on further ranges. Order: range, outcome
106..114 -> 4.7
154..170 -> 3.97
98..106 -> 4.54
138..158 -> 4.38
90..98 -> 4.85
